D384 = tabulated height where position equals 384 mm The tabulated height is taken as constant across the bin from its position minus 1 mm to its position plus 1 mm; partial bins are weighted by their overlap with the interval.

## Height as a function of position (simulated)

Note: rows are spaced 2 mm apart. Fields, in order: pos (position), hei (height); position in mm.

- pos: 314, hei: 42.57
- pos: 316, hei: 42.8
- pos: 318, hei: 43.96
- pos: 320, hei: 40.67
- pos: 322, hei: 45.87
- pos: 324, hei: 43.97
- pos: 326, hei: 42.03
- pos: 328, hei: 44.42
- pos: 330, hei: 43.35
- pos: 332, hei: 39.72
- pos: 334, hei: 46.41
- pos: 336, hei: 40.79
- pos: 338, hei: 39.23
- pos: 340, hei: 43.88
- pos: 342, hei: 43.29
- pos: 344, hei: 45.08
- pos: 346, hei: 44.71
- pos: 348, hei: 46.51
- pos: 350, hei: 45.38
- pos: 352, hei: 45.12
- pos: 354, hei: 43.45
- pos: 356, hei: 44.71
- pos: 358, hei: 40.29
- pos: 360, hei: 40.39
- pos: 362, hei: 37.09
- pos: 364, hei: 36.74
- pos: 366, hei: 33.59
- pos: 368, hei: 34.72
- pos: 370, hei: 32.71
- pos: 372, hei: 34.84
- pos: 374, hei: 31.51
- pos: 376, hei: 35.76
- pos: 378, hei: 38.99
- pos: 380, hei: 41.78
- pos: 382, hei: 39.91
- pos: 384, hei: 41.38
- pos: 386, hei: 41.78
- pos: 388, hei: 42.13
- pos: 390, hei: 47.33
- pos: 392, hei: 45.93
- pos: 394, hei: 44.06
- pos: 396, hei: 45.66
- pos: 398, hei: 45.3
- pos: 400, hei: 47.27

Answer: 41.38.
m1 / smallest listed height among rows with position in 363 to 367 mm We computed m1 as 33.59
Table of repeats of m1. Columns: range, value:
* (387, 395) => 42.13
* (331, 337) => 39.72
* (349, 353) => 45.12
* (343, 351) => 44.71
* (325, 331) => 42.03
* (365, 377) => 31.51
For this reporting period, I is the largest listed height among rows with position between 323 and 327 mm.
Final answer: 43.97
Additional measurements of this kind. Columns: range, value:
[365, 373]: 34.84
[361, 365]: 37.09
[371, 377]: 35.76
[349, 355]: 45.38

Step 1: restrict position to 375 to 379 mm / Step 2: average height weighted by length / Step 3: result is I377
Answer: 37.4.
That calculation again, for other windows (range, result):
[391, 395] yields 45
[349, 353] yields 45.2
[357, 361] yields 40.3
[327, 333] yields 42.5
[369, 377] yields 33.7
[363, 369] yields 35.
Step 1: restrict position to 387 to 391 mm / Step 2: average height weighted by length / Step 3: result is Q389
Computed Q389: 44.7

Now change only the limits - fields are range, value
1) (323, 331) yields 43.4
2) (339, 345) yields 44.1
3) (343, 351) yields 45.4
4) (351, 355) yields 44.3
